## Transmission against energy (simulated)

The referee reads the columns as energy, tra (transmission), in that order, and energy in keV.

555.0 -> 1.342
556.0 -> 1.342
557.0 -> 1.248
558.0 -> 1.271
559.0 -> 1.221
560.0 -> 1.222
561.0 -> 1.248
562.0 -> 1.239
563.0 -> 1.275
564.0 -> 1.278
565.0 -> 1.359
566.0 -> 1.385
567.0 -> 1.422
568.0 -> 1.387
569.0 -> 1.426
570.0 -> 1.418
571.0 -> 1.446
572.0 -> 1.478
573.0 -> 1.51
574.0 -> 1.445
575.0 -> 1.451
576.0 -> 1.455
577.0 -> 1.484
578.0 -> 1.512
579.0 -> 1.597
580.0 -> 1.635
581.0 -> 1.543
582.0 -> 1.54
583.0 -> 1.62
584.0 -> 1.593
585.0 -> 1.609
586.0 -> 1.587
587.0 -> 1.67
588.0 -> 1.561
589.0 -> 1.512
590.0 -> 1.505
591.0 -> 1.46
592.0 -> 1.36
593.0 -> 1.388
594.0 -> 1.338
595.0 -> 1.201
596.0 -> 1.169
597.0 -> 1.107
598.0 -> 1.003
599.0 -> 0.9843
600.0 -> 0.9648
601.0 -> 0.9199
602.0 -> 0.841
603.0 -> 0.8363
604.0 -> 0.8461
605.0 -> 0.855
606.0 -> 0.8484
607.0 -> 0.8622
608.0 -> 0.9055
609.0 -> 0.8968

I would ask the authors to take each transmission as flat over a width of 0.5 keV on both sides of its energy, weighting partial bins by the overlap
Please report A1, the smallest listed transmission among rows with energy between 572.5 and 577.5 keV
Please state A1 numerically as 1.445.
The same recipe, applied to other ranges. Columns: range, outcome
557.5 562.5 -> 1.221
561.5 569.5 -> 1.239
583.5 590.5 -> 1.505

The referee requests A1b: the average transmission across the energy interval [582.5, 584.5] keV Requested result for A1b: 1.61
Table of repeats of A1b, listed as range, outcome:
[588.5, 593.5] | 1.44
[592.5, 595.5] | 1.31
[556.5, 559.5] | 1.25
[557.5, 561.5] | 1.24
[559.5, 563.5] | 1.25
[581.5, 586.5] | 1.59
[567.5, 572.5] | 1.43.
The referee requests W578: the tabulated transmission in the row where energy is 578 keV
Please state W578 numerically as 1.512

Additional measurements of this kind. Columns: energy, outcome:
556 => 1.342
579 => 1.597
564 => 1.278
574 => 1.445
